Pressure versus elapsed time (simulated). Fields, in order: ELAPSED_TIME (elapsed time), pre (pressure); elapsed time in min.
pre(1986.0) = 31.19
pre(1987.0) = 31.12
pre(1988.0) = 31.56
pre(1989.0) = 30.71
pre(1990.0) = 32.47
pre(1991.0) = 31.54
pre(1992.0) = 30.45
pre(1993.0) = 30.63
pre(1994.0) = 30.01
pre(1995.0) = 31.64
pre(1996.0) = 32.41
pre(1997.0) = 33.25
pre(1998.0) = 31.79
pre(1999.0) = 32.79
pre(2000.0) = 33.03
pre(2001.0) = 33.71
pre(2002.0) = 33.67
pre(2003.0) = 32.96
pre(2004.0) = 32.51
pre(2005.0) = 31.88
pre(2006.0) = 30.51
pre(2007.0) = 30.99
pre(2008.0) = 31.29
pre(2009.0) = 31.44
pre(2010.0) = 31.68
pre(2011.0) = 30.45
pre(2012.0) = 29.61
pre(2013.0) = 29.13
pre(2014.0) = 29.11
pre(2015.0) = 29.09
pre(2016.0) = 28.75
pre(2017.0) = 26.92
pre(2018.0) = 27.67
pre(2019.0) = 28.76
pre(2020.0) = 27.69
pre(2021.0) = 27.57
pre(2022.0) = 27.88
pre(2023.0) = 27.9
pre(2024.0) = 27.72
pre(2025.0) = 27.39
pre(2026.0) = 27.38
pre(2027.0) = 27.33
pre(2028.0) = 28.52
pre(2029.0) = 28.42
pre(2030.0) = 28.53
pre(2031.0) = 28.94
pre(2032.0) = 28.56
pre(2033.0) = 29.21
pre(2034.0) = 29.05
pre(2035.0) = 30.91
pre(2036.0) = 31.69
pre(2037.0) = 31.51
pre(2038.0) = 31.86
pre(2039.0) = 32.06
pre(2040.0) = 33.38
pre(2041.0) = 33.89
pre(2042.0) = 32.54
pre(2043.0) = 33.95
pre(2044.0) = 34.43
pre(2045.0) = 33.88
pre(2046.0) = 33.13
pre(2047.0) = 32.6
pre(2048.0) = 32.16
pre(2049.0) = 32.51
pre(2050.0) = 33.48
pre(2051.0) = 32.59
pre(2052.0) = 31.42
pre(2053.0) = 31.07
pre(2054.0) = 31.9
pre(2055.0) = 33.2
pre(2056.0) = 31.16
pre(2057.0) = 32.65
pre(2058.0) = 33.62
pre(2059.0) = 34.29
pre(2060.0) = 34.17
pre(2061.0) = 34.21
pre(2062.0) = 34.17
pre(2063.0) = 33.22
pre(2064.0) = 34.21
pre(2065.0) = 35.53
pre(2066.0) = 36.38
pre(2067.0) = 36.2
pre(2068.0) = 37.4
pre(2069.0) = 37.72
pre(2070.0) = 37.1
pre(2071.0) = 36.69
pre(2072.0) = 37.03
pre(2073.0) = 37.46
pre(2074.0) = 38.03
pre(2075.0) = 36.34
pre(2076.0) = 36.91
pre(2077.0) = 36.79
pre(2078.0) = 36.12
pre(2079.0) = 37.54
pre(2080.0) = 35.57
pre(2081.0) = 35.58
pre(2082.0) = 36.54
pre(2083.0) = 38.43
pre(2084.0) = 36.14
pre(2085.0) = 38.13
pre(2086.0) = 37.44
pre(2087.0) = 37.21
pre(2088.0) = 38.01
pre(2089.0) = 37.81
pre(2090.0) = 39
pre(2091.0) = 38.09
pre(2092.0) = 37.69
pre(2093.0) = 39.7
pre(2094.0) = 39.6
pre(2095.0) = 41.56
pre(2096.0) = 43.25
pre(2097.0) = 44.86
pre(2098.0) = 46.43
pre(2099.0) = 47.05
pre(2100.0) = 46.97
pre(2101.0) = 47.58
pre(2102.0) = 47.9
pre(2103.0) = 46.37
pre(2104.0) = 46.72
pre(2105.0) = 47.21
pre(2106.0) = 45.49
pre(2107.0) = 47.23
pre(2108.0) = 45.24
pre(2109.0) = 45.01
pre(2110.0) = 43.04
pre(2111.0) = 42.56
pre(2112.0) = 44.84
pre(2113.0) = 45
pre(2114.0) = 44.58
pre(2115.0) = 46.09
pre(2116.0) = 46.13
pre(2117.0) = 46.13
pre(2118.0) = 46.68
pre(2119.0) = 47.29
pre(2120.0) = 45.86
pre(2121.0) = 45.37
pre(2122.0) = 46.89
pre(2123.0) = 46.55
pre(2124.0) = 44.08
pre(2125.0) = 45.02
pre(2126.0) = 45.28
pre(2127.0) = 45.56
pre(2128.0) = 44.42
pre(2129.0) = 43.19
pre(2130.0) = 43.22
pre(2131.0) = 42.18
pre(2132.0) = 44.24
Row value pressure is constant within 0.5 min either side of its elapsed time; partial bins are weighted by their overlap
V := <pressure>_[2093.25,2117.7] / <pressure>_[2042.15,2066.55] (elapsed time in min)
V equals 1.36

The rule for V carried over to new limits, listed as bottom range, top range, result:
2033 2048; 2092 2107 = 1.39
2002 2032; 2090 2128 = 1.53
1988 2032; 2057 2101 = 1.26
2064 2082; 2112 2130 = 1.24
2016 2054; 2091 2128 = 1.48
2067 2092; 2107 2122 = 1.22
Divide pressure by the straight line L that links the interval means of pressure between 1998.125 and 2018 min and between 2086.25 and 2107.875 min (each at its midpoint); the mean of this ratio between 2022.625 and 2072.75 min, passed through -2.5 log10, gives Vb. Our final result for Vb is 0.13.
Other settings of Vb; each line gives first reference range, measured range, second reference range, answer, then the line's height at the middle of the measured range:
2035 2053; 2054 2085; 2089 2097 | 0.03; 36.5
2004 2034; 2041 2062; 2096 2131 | 0.05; 34.7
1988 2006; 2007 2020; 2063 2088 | 0.12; 33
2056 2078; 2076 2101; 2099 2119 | 0.04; 40.9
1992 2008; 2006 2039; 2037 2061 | 0.11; 32.4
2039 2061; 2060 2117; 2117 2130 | -0.02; 39.5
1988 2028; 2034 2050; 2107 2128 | 0.08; 35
